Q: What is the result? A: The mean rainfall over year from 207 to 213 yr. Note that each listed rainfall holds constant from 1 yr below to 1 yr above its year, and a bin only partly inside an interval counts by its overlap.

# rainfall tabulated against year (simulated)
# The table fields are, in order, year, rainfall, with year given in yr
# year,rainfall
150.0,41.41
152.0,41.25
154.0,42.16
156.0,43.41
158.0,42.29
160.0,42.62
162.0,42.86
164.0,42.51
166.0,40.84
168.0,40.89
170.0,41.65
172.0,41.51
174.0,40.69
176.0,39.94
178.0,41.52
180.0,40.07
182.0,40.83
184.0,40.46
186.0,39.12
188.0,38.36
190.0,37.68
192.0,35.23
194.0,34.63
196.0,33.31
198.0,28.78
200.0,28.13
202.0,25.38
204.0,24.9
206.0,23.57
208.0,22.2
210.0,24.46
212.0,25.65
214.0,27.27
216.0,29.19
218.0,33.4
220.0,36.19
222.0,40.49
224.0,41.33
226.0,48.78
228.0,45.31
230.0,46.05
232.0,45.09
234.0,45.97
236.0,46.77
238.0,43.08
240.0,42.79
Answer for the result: 24.1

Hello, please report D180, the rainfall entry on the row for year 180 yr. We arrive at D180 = 40.07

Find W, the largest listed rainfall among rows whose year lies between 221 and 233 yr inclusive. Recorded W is 48.78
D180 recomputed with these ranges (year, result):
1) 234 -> 45.97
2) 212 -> 25.65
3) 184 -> 40.46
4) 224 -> 41.33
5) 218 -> 33.4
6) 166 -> 40.84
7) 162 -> 42.86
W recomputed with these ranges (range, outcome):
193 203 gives 34.63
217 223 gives 40.49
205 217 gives 29.19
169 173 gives 41.65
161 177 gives 42.86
